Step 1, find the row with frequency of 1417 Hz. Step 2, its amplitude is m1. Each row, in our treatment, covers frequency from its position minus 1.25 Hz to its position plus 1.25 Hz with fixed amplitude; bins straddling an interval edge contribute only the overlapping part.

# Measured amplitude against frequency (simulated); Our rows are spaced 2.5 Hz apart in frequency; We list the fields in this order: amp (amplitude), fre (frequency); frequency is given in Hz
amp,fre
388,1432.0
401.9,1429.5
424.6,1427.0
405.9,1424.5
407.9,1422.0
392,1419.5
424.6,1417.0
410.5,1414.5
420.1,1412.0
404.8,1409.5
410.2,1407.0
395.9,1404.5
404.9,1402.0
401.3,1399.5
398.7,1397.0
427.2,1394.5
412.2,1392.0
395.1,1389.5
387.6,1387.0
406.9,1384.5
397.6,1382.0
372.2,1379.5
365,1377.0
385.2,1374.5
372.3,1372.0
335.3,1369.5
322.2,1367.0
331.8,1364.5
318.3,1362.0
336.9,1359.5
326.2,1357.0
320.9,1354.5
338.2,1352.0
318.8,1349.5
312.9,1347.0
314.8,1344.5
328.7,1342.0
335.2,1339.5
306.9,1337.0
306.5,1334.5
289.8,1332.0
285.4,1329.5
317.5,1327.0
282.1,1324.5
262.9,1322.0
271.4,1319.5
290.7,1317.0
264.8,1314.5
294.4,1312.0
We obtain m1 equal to 424.6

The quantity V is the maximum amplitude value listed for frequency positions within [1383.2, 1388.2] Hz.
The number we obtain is 406.9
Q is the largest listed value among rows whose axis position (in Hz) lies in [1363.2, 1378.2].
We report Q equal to 385.2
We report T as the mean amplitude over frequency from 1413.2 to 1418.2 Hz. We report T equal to 418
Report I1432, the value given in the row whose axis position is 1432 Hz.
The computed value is 388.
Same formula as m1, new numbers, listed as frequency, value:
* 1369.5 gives 335.3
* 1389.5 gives 395.1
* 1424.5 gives 405.9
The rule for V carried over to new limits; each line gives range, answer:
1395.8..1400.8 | 401.3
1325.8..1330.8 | 317.5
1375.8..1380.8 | 372.2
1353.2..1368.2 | 336.9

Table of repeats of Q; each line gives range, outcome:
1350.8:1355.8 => 338.2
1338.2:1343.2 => 335.2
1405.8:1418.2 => 424.6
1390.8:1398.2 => 427.2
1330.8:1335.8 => 306.5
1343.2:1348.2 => 314.8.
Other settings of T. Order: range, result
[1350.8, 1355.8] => 329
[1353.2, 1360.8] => 328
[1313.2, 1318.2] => 278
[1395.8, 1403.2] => 402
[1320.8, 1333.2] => 288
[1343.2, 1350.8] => 316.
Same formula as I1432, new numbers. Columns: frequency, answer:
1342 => 328.7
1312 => 294.4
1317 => 290.7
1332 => 289.8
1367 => 322.2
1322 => 262.9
